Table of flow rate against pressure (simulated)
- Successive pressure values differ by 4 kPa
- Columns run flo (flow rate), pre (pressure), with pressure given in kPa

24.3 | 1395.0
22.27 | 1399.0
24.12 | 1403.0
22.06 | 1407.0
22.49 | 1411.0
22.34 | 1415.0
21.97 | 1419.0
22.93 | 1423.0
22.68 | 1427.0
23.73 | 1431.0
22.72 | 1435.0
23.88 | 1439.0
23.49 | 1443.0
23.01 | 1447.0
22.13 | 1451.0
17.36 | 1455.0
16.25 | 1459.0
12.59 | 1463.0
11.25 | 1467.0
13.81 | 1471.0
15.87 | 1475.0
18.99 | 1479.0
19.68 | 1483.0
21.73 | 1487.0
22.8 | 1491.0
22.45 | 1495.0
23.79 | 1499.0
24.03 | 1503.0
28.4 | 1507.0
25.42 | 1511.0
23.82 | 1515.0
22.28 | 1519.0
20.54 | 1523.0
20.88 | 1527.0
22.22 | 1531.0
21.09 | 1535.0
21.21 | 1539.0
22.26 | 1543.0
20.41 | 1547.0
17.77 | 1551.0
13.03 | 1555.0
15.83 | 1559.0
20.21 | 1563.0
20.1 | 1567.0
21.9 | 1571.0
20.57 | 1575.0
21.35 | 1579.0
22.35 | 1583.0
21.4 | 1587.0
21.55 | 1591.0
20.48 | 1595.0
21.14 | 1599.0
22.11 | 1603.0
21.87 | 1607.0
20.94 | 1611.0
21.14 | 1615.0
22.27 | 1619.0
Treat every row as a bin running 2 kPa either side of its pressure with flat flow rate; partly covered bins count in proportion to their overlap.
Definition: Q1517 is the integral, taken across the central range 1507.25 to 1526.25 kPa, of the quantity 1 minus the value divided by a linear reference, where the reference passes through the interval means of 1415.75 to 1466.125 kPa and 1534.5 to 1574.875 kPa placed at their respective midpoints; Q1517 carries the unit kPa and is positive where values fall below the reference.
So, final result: -3.3 kPa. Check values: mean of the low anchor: 20.9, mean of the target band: 23.4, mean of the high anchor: 19.4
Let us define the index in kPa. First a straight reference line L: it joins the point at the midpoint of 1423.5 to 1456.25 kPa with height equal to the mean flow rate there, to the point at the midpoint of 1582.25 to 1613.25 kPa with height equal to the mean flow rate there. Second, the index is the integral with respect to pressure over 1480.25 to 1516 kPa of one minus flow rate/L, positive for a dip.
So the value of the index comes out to -2.19 kPa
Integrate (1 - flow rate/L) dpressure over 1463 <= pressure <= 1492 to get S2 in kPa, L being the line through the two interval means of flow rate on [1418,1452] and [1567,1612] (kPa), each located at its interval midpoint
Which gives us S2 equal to 6.86 kPa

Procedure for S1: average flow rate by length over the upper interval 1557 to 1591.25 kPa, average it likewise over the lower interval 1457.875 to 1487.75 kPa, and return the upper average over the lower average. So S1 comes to 1.28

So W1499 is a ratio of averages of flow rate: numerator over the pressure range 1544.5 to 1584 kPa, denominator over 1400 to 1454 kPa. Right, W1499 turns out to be 0.8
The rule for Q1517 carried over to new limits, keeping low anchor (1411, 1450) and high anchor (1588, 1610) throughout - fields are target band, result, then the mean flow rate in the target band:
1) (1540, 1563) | 3.8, 18.2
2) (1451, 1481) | 9.3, 15.6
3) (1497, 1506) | -0.9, 24.4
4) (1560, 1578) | 1.0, 20.5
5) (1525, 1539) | 0.4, 21.4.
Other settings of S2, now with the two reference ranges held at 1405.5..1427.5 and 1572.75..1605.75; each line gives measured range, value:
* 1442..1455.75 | 0.3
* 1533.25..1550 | 0.5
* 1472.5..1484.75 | 2.3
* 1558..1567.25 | 1.2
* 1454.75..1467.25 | 4.4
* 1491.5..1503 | -0.7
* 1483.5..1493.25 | 0.0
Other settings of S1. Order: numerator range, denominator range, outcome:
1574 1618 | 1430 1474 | 1.13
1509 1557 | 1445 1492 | 1.17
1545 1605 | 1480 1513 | 0.86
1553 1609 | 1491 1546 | 0.89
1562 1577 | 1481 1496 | 0.96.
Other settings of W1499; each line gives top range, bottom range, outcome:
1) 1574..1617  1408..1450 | 0.93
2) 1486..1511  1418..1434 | 1.05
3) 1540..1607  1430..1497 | 1.04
